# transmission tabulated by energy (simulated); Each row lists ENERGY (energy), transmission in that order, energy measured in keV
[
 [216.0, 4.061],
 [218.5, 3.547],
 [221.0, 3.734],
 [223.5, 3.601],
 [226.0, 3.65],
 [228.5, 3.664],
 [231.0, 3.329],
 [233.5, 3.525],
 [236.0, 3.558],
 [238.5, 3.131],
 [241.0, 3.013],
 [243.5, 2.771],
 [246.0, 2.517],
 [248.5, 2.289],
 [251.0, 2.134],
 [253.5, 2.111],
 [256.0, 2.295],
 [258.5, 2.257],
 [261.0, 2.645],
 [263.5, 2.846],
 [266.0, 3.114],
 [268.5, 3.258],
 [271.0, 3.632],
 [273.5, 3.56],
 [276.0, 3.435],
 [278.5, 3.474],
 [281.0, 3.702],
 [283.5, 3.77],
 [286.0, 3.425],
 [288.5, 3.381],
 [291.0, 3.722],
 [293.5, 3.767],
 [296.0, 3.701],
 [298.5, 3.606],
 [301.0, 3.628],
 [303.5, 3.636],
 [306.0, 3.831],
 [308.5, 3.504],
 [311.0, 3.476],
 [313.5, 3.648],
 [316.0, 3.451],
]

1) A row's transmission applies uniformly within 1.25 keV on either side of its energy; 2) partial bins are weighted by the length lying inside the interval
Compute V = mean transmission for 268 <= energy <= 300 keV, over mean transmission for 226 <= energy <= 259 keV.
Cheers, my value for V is 1.25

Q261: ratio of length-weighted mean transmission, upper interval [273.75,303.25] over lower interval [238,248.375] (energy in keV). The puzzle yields 1.30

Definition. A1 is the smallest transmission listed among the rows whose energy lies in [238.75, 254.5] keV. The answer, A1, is 2.111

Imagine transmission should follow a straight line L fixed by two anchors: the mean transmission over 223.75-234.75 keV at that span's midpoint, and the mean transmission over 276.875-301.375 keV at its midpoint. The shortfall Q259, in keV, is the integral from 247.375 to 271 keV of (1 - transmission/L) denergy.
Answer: 6.42 keV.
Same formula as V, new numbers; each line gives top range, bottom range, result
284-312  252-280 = 1.22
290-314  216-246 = 1.07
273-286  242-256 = 1.51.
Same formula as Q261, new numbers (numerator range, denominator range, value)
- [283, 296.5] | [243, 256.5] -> 1.55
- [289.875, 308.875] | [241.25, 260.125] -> 1.55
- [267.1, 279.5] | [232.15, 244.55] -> 1.08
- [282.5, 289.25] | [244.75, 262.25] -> 1.52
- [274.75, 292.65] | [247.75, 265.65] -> 1.48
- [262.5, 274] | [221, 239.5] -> 0.93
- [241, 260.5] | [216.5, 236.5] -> 0.67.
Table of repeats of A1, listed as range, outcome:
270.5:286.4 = 3.425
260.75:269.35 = 2.645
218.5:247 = 2.517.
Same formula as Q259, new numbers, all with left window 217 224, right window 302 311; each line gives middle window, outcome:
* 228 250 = 3.5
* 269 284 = 0.3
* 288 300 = -0.1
